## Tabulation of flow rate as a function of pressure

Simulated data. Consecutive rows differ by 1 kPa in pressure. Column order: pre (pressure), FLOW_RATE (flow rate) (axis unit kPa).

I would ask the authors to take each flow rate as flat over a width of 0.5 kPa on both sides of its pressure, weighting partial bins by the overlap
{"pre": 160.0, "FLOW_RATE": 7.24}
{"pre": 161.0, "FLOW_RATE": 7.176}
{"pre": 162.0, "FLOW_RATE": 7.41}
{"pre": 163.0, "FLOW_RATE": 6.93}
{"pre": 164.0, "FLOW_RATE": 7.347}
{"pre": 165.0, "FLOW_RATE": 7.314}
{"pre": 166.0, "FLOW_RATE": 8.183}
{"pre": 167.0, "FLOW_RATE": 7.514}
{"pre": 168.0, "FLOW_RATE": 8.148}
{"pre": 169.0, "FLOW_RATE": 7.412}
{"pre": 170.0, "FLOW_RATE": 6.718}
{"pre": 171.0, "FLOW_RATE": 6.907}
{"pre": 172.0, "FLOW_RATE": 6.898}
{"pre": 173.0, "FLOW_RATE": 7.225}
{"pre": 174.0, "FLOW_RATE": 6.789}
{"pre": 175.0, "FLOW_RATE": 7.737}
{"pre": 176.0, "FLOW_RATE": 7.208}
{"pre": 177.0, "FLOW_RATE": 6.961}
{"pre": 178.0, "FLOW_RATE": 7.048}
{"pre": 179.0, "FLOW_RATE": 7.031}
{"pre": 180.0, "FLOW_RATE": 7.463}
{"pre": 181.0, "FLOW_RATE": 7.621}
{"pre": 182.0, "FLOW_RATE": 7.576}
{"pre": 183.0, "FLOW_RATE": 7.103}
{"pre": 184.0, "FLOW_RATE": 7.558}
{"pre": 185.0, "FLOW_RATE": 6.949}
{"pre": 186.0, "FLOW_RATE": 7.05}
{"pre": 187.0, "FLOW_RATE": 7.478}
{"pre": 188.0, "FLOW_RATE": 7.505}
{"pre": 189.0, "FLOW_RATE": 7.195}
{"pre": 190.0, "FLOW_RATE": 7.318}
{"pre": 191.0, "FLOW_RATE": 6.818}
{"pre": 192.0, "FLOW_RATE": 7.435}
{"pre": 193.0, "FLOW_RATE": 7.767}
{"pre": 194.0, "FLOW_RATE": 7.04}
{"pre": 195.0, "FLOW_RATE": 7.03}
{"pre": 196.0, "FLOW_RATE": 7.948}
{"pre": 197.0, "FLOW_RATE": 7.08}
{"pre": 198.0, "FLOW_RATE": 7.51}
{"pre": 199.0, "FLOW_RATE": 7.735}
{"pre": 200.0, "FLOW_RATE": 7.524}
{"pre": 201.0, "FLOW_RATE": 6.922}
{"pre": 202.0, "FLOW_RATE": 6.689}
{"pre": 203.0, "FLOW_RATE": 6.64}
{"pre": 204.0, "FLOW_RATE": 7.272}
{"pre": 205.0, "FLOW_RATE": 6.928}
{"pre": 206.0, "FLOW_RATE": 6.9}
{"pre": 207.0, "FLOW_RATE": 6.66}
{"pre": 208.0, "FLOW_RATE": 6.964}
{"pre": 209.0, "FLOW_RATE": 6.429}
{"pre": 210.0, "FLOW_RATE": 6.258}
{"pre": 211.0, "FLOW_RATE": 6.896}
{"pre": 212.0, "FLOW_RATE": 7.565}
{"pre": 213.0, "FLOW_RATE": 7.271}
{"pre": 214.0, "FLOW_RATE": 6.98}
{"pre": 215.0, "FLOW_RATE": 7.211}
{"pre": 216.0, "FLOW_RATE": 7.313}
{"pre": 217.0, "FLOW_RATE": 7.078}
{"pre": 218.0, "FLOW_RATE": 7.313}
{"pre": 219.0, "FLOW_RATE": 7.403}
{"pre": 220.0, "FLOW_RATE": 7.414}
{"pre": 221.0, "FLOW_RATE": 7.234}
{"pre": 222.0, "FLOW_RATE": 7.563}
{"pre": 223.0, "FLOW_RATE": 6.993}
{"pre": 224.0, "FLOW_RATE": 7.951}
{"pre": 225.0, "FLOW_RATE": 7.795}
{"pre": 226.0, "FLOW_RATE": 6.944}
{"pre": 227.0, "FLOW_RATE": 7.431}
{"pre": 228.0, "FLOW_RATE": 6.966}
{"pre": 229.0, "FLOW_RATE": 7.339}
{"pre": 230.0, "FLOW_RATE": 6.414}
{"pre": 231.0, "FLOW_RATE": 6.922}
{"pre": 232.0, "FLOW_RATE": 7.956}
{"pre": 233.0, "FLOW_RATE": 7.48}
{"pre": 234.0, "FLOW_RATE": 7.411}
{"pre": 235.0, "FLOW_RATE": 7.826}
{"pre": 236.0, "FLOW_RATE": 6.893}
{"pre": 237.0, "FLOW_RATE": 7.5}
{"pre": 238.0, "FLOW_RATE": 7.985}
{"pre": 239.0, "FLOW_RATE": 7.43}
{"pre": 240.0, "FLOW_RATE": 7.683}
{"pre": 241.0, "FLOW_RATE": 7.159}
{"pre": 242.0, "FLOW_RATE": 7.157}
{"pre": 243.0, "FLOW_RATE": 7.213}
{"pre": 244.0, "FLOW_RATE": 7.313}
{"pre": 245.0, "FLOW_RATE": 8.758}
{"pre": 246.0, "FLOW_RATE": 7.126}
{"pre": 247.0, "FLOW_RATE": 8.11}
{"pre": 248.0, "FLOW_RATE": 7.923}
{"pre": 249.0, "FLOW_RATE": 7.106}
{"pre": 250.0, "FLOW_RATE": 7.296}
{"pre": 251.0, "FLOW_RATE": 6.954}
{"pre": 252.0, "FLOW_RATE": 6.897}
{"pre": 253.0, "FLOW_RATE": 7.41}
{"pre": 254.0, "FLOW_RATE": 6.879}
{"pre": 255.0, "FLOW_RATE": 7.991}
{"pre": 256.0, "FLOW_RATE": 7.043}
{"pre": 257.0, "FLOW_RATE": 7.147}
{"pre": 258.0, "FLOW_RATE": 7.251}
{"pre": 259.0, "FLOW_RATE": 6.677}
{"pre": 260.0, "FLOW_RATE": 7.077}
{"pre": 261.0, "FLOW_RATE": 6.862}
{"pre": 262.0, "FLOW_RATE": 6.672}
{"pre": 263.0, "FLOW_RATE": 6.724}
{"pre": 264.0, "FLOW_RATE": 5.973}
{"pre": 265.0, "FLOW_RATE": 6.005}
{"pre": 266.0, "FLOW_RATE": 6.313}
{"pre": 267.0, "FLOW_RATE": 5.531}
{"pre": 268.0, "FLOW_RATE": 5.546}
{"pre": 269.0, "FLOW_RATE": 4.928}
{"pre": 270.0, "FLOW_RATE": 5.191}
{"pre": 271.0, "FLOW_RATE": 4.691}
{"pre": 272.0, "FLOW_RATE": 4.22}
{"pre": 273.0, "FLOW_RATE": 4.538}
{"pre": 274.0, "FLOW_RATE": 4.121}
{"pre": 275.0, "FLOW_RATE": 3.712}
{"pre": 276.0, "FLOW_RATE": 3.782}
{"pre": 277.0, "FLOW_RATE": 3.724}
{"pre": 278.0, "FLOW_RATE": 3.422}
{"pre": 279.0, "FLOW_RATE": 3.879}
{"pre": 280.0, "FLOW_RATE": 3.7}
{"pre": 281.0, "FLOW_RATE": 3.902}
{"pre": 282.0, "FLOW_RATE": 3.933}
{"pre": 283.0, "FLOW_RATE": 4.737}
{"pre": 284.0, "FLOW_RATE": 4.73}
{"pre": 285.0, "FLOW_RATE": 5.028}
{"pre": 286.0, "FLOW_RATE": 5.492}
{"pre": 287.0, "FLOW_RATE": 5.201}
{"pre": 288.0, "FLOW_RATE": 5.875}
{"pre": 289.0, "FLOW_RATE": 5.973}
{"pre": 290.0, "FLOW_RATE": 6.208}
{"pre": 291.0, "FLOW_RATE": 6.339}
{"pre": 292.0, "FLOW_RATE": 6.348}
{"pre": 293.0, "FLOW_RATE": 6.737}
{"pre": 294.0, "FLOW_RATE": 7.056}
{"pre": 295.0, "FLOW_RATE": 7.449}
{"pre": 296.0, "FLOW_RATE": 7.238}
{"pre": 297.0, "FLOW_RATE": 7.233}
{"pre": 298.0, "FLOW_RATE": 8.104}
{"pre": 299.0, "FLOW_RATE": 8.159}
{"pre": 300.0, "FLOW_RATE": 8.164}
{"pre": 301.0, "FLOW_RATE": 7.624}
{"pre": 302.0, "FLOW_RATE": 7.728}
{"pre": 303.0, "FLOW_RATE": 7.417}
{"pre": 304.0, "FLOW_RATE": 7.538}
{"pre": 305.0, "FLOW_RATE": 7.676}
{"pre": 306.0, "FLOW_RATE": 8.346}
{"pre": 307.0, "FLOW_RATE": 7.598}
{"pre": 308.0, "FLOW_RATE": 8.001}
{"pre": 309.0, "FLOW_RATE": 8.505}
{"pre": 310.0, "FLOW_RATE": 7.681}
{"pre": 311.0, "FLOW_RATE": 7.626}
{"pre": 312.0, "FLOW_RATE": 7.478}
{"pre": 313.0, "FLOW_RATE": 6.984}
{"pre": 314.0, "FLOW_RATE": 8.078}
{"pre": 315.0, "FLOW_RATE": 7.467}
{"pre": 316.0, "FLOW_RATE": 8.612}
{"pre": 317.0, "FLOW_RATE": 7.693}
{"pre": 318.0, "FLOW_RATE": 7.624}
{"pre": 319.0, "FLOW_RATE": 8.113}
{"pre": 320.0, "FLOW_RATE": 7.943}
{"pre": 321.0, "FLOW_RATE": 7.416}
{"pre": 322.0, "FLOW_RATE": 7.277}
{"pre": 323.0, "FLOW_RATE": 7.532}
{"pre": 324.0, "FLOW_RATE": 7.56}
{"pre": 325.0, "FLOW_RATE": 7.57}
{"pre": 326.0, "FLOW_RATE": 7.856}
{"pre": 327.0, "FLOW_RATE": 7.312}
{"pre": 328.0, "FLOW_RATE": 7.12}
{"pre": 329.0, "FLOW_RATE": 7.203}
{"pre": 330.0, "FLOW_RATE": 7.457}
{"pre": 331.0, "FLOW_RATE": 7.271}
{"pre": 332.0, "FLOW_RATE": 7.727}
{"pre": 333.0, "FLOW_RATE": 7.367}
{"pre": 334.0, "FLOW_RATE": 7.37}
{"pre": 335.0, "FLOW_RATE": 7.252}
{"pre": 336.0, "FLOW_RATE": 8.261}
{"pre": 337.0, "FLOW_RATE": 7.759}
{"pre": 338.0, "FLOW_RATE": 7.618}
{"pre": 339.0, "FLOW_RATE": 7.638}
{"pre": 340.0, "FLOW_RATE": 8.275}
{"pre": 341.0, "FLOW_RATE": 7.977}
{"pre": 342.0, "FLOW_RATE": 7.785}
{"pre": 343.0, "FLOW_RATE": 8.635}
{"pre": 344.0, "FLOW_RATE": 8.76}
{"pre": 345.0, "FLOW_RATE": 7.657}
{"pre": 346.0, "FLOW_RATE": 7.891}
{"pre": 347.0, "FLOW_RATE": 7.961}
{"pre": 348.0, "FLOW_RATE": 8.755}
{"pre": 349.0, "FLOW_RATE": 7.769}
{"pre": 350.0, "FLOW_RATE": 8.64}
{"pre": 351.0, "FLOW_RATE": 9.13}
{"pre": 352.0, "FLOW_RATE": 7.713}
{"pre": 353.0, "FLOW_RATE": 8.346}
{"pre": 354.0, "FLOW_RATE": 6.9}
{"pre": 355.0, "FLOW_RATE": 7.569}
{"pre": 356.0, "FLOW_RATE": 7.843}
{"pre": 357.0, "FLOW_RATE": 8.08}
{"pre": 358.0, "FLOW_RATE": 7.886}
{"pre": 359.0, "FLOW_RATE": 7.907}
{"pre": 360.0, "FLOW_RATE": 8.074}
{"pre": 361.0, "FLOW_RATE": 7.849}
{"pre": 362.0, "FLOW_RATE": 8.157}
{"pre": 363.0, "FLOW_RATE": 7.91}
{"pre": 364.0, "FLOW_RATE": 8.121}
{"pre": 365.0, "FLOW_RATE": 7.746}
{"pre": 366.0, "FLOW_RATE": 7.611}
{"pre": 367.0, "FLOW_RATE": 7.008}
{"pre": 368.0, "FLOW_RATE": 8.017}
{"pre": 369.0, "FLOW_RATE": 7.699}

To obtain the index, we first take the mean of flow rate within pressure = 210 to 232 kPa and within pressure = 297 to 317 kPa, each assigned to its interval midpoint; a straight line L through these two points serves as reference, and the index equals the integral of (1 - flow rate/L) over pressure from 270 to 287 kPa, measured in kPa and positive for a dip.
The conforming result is 7.4 kPa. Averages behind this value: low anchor 7.23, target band 4.28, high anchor 7.81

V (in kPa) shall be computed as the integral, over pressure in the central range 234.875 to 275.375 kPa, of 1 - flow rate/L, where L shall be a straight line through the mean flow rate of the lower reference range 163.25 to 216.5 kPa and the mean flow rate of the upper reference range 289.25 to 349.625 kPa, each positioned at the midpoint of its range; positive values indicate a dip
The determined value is 4.2 kPa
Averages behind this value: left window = 7.21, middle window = 6.65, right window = 7.64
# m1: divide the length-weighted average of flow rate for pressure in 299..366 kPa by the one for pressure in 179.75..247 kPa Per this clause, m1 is 1.1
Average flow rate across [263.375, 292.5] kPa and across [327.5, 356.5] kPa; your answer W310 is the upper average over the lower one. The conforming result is 1.6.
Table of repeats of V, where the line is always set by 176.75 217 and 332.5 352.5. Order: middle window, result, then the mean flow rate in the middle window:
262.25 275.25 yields 4.00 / 5.25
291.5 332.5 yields 1.23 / 7.6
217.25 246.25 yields -0.12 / 7.4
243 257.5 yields 0.11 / 7.42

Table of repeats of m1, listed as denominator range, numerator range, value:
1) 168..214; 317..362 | 1.09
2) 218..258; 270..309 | 0.81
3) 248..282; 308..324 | 1.35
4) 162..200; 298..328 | 1.06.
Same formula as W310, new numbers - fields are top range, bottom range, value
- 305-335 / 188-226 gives 1.06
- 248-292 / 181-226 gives 0.79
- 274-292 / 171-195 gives 0.65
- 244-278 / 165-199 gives 0.85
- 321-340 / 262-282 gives 1.58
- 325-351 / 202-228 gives 1.10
